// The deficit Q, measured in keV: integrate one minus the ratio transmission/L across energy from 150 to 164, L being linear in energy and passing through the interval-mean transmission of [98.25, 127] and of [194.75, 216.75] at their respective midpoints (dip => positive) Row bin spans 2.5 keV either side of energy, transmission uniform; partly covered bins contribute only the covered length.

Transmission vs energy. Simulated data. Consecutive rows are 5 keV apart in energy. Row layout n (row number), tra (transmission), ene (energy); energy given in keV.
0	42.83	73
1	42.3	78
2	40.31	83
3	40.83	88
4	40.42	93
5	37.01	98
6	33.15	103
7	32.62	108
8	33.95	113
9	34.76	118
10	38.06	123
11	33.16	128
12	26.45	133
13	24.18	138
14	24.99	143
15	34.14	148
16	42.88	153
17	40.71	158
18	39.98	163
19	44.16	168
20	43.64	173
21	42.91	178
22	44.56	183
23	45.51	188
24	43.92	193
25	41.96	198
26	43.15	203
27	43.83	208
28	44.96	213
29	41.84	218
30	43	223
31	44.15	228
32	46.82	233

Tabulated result -0.8 keV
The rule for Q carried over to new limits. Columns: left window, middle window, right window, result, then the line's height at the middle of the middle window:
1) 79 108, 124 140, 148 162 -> 4.22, 39.4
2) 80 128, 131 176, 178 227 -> 4.97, 40.2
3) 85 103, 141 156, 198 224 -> 2.30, 40.7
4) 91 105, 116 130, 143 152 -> -0.19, 34.9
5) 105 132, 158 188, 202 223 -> -2.72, 39.5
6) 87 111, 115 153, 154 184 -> 7.54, 39.5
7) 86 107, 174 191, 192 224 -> -0.96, 41.9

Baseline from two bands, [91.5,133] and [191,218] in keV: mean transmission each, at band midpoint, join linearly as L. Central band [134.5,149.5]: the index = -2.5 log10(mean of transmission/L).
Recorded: 0.348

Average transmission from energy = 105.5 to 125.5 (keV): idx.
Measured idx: 34.8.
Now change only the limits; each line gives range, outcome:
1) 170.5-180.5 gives 43.3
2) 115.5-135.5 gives 33.1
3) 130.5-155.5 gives 30.5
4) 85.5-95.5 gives 40.6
